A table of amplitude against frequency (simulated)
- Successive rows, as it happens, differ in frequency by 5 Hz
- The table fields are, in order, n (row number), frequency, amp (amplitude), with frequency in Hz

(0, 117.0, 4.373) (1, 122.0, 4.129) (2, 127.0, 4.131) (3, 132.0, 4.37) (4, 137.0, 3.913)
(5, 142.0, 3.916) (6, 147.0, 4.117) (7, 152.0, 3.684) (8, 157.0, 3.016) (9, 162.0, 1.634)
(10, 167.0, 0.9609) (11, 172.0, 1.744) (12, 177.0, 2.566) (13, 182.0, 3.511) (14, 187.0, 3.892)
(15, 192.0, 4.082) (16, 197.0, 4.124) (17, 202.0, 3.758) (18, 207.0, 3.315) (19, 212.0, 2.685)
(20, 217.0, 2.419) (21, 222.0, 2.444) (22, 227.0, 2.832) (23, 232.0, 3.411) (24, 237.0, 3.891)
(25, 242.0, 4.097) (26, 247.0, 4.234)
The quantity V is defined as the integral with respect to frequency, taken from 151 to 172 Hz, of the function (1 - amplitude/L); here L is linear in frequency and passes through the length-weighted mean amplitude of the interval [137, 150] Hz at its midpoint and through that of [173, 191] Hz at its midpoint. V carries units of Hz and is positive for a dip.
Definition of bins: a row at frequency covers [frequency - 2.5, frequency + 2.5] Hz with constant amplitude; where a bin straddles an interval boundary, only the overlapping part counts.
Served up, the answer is 8.7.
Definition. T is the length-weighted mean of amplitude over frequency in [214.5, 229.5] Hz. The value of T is 2.56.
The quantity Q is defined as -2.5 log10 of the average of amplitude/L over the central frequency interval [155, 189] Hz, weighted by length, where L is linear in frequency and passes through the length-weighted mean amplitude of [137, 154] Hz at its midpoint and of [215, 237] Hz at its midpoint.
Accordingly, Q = 0.40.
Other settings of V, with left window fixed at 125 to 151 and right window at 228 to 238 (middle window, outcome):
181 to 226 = 4.2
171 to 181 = 3.7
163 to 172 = 6.0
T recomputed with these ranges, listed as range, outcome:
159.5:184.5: 2.08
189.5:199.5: 4.1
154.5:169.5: 1.87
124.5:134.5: 4.25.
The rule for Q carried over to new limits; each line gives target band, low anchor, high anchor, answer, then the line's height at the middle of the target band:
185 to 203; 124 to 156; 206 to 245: -0.16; 3.45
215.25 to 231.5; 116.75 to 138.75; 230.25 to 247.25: 0.42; 3.93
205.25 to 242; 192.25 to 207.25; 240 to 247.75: 0.29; 4.01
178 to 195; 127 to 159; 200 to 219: -0.12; 3.33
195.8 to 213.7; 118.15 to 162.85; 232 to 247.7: 0.12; 3.88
